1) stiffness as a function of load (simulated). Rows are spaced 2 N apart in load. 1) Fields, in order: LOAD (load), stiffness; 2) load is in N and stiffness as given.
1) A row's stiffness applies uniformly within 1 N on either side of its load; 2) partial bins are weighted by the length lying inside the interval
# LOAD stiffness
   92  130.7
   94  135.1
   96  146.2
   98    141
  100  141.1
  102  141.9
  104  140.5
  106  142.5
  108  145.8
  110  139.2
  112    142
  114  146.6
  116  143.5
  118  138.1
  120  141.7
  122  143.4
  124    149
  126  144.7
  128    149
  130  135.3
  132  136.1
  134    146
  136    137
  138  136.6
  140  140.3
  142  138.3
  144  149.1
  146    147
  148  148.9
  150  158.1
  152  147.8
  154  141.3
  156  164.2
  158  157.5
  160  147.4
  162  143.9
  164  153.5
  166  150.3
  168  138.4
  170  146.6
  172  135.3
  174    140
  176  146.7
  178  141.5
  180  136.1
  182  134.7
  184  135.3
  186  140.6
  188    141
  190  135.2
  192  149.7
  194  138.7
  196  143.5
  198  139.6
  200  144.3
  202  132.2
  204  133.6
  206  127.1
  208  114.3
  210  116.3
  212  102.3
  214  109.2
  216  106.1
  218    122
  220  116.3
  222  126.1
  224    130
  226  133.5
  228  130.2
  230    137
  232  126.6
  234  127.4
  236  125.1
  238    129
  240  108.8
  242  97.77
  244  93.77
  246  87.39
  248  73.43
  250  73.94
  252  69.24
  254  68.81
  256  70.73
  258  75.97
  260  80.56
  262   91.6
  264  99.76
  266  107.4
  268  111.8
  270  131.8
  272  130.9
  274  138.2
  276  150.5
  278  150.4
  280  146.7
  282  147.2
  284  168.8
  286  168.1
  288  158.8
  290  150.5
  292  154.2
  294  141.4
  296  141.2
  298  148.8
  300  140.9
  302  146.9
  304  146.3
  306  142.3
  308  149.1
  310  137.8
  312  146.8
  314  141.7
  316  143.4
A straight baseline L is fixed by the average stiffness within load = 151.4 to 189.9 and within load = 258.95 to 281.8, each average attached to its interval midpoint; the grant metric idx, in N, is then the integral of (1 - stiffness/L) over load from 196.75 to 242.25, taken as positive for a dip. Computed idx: 3.3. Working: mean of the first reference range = 144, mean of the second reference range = 123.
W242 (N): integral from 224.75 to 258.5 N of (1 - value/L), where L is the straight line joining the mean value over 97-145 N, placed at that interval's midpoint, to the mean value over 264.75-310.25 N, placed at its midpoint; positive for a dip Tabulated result 9.7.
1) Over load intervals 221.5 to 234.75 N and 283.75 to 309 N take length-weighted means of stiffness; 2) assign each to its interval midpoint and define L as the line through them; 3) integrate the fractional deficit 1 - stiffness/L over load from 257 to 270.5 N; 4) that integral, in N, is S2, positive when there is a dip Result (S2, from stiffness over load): 4.0 N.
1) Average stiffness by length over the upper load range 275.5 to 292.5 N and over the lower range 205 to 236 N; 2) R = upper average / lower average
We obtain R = 1.27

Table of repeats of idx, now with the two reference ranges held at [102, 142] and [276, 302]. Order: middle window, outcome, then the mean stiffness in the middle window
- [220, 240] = 2.7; 128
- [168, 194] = 0.9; 140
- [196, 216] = 3.0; 124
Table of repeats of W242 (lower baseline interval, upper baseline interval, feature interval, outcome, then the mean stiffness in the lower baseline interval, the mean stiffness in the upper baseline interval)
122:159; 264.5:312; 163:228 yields 5.3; 146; 144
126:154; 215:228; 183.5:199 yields -1.2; 144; 123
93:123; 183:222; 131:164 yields -2.4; 142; 129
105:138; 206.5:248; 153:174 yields -2.5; 142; 116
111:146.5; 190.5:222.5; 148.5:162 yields -1.5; 142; 126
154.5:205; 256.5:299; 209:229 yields 2.8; 143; 132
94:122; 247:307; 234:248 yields 2.4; 142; 124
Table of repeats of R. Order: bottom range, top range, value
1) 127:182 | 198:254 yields 0.79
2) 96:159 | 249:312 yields 0.88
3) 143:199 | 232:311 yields 0.85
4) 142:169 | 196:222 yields 0.82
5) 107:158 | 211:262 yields 0.72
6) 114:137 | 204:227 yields 0.84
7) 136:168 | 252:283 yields 0.76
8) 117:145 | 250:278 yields 0.73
